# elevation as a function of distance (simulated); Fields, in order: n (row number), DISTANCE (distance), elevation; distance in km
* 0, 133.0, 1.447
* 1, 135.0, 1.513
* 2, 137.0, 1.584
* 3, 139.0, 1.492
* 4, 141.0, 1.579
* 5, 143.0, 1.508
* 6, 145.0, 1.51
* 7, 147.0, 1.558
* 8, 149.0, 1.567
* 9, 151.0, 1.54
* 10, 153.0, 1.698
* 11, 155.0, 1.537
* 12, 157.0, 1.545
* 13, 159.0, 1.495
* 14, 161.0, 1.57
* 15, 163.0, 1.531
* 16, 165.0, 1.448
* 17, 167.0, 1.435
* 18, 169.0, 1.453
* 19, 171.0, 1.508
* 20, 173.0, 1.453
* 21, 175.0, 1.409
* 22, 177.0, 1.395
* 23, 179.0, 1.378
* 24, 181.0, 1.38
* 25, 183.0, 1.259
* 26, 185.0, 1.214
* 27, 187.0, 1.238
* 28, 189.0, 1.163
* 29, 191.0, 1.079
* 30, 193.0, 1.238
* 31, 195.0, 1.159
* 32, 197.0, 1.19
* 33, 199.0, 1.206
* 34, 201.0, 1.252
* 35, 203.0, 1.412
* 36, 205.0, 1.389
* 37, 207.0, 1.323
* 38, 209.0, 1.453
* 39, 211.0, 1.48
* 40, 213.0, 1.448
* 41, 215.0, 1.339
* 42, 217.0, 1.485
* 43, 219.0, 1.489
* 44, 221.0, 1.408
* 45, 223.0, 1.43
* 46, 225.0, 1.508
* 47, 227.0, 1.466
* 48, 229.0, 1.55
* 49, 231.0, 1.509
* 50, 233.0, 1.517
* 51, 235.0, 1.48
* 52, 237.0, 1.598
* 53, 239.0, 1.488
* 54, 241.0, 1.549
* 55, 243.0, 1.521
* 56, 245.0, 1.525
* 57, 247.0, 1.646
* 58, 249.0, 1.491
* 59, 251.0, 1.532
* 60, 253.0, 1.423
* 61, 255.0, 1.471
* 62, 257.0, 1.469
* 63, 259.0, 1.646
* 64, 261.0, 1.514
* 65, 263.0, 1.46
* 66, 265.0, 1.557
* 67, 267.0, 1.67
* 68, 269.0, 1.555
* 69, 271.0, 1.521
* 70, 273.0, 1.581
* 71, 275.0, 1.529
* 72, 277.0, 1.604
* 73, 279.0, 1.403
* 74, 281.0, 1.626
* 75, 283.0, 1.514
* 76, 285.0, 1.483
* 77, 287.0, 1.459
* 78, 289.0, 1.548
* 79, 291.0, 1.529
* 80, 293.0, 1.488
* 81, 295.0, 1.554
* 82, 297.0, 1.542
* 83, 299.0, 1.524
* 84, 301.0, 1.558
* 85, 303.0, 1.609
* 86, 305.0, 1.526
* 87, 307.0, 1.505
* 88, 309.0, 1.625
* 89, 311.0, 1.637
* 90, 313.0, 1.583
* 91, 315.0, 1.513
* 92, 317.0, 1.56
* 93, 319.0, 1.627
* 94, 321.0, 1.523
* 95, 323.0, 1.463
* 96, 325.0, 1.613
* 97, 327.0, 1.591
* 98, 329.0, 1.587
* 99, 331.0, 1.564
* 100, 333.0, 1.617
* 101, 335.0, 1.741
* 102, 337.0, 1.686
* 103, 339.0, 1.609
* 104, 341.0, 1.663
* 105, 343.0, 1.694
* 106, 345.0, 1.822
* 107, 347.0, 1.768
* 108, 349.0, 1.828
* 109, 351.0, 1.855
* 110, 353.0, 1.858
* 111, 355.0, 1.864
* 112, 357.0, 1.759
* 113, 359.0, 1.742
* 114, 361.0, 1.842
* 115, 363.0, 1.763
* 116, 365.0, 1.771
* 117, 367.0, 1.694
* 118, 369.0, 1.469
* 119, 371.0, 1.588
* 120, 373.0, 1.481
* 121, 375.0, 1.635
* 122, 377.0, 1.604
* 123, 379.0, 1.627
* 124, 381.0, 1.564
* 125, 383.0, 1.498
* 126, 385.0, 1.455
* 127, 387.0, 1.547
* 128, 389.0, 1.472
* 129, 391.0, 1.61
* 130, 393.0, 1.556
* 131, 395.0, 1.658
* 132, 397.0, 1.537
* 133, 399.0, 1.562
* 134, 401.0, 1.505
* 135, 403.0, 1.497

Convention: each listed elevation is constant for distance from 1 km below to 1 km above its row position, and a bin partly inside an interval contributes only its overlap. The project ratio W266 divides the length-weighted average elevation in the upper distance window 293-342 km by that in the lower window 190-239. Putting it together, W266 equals 1.1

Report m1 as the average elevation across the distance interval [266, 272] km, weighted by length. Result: 1.58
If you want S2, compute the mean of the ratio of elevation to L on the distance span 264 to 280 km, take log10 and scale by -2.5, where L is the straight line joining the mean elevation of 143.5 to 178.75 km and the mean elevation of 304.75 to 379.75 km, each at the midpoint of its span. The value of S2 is 0.03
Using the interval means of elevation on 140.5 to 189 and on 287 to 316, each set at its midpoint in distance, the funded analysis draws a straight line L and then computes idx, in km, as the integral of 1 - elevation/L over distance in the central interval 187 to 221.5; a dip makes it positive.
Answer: 3.8 km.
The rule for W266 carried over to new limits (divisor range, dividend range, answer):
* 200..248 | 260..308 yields 1.05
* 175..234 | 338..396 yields 1.23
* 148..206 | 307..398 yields 1.18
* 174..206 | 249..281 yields 1.20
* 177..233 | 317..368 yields 1.26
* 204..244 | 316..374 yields 1.14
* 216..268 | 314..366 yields 1.11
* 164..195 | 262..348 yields 1.19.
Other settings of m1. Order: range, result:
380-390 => 1.51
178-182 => 1.38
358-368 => 1.76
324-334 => 1.59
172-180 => 1.41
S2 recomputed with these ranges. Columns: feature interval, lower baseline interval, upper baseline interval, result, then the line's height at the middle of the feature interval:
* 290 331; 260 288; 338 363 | 0.06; 1.65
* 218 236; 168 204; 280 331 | -0.07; 1.39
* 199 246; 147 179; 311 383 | 0.07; 1.55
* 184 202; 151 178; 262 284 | 0.26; 1.51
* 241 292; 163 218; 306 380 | -0.02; 1.5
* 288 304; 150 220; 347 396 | 0.00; 1.55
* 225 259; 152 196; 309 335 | -0.03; 1.48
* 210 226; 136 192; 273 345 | 0.03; 1.49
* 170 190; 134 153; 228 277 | 0.15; 1.54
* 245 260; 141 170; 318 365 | 0.06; 1.62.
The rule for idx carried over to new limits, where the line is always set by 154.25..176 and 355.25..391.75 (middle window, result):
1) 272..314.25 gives 0.7 km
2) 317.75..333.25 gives 0.2 km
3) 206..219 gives 0.8 km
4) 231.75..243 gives 0.1 km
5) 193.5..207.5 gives 2.2 km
